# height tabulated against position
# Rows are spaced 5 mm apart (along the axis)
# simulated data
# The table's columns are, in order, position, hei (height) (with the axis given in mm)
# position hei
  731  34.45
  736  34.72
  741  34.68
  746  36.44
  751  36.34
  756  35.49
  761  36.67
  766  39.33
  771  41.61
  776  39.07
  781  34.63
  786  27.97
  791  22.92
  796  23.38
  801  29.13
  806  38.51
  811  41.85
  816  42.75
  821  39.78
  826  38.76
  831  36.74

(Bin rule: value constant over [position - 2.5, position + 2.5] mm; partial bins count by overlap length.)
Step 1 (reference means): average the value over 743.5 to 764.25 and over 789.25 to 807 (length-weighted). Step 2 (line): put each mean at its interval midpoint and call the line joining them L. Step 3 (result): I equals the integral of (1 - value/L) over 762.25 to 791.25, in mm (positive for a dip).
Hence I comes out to -2.8 mm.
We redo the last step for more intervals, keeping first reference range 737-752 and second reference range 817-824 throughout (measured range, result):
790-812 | 4.6 mm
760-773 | -0.8 mm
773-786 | 0.8 mm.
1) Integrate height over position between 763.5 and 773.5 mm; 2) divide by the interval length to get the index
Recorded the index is 40.5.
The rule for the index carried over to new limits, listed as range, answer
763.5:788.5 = 36.5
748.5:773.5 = 37.9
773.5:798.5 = 29.6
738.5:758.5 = 35.7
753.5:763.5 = 36.1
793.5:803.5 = 26.3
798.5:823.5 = 38.4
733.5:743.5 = 34.7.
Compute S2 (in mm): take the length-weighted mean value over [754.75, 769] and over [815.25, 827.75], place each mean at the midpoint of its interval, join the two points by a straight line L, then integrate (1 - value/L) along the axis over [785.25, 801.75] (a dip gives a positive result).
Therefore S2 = 5.8 mm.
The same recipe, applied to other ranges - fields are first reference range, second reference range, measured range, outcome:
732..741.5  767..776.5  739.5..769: 0.7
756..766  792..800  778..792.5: -0.4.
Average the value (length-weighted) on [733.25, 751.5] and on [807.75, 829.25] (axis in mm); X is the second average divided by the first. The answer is 1.14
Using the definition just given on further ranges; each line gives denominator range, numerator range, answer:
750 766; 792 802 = 0.69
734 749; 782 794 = 0.75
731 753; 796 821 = 1.04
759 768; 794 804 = 0.71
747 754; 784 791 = 0.72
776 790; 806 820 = 1.30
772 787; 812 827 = 1.16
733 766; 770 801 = 0.86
